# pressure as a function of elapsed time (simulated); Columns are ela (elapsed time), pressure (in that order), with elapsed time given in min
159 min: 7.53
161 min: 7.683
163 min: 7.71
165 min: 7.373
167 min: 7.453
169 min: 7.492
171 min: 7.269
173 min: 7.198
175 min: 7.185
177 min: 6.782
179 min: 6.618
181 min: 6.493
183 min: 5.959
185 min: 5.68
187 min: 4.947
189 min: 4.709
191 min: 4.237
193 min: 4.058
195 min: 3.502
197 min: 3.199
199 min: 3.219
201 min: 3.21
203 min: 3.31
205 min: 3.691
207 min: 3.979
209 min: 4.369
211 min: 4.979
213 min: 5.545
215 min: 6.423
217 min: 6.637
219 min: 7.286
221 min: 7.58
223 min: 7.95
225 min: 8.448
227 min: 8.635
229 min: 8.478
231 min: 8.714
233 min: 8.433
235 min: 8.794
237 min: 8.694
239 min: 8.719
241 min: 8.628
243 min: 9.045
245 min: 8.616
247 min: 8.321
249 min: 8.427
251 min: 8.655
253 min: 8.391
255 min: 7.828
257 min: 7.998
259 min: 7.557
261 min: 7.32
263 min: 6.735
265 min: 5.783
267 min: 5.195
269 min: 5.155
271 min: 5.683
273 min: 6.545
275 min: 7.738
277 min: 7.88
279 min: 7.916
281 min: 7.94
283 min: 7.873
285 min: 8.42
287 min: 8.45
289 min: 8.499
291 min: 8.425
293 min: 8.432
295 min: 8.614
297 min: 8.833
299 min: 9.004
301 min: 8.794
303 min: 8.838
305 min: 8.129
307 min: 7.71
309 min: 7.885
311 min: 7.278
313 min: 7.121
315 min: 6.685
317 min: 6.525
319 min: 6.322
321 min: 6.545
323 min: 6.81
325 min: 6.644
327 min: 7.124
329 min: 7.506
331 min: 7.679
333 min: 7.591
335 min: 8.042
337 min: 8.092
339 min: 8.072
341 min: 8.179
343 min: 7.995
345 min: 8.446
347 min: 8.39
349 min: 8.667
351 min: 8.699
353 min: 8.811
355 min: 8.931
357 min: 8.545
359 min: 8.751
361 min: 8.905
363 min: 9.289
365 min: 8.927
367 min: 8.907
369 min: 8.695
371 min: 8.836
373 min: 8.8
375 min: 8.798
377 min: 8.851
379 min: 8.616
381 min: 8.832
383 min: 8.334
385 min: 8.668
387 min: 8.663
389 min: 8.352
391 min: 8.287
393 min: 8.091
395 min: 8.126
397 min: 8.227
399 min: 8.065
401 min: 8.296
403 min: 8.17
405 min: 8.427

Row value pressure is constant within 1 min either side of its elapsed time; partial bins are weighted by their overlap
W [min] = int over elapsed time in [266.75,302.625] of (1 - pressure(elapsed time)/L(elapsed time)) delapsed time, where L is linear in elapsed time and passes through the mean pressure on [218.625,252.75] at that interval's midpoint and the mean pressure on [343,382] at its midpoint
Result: 3.17 min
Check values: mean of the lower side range 8.46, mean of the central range 7.82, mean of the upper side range 8.75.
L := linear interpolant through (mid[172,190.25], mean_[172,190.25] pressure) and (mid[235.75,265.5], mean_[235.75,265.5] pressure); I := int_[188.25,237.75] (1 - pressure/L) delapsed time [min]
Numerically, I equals 8.6 min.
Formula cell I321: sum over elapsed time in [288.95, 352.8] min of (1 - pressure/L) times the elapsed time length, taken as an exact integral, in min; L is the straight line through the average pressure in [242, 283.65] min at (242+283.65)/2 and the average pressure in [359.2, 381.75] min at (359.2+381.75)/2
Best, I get 2.6 min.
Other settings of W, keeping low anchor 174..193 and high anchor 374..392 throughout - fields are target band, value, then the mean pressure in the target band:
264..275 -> 1.8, 5.86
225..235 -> -3.4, 8.58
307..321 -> 1.1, 6.99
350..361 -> -0.7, 8.76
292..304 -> -2.2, 8.75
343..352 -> -0.4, 8.49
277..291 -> -1.9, 8.18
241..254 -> -3.7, 8.58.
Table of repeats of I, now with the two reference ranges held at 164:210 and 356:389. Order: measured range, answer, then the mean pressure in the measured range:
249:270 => -1.6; 7.13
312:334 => 2.5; 6.96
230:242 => -4.7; 8.66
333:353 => -0.2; 8.28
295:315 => -1.7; 8.12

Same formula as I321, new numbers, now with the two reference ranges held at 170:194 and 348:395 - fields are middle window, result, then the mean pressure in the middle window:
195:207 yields 5.44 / 3.39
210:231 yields -2.47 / 7.27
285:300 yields -2.10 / 8.6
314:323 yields 1.56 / 6.55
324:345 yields 1.11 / 7.73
